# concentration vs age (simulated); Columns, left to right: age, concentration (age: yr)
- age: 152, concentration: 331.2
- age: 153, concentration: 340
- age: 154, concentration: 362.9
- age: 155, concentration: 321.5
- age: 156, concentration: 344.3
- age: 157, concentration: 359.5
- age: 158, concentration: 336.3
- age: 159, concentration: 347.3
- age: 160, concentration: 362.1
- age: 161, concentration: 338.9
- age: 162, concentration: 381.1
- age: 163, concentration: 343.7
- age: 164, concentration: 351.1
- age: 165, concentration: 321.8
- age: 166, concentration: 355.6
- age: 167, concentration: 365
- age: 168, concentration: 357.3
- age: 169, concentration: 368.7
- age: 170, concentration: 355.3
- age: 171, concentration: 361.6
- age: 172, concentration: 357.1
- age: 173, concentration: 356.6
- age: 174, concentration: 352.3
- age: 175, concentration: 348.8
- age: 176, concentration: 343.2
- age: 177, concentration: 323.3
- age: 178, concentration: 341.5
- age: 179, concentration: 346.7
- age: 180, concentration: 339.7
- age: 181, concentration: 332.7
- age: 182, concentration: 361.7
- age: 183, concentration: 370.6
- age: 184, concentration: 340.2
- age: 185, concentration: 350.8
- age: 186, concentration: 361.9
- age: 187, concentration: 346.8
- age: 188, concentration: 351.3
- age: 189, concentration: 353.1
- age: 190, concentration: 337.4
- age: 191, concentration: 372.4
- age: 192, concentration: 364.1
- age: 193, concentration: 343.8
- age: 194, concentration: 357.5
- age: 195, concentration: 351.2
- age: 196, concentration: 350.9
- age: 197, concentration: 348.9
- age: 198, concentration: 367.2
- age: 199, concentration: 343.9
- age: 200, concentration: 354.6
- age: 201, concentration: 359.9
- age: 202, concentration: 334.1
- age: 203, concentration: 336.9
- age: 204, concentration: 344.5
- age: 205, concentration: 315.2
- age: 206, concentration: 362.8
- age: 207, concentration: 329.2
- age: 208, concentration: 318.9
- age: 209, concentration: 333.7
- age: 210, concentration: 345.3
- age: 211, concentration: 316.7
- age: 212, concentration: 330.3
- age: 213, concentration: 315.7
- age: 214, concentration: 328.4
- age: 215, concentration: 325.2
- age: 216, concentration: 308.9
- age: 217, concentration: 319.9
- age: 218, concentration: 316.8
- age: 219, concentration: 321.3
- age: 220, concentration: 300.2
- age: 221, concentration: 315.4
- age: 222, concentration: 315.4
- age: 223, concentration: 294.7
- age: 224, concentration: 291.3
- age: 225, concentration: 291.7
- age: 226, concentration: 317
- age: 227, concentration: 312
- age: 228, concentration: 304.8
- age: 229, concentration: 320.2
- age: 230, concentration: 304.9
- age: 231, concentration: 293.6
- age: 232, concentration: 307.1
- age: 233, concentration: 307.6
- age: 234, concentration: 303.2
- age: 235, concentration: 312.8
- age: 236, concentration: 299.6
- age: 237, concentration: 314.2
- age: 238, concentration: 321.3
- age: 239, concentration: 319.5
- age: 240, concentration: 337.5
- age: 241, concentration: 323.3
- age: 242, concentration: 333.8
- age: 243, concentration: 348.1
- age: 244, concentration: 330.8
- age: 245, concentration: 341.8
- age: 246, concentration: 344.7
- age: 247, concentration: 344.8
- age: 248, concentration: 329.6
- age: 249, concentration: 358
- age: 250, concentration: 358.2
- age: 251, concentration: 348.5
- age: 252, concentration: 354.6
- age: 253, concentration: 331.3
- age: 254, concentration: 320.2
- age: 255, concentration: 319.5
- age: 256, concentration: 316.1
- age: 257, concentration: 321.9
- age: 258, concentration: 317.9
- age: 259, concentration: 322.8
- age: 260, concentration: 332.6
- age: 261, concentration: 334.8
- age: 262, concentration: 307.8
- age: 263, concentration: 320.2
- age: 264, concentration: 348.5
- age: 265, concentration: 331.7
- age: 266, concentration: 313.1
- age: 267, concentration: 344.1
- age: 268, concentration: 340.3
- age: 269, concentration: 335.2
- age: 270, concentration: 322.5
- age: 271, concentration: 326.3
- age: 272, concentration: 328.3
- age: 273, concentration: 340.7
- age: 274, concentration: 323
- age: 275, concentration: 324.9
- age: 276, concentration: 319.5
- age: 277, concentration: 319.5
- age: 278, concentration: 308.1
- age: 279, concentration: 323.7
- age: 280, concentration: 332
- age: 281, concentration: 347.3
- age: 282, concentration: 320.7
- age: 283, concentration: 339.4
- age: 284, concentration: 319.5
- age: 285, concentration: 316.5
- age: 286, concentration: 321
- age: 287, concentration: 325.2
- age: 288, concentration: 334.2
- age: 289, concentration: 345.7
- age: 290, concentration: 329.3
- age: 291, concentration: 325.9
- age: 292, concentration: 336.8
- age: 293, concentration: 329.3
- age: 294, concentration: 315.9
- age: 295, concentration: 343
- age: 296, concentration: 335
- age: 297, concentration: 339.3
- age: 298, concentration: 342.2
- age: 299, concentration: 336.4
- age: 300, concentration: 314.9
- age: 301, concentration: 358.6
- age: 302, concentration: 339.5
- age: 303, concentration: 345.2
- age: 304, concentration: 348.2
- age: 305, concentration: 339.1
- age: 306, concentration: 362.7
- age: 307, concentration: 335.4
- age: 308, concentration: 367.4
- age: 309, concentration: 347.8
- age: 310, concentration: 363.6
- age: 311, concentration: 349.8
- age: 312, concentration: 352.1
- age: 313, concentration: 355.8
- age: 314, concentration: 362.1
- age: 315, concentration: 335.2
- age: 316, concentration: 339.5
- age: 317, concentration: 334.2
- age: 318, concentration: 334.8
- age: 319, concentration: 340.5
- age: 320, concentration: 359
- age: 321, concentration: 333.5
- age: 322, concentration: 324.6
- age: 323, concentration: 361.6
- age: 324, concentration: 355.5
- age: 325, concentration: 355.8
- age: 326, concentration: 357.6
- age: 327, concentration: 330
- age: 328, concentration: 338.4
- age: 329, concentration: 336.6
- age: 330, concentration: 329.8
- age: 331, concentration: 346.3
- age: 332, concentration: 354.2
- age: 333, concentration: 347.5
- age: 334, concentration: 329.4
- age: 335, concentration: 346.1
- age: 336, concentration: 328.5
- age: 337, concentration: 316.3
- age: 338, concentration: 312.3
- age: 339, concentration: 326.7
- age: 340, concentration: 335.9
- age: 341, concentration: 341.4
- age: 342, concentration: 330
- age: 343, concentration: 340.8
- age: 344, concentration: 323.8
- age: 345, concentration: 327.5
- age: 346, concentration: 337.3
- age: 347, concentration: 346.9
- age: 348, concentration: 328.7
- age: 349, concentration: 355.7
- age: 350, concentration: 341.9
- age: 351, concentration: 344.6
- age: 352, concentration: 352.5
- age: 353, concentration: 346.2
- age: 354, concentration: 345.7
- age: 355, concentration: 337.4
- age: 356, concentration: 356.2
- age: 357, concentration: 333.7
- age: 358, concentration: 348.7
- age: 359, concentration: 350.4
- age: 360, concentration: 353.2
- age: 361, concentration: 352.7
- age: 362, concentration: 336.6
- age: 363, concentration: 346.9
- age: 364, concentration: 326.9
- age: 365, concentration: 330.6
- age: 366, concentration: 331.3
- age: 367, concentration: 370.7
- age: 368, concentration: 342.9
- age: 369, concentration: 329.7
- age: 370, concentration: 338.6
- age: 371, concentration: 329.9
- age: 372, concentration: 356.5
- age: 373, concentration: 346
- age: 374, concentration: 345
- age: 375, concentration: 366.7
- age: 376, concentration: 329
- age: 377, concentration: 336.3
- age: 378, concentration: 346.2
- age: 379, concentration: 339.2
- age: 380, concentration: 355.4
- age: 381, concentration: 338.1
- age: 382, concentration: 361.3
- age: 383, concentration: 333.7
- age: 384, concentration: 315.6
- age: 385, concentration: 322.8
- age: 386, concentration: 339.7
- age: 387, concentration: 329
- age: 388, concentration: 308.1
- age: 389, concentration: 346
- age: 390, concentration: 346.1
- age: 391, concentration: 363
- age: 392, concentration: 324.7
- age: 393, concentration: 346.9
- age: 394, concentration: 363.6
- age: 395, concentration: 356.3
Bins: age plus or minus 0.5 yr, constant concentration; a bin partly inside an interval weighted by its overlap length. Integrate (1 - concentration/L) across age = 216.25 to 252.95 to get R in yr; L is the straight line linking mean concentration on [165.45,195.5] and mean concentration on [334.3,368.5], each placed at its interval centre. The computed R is 2.9 yr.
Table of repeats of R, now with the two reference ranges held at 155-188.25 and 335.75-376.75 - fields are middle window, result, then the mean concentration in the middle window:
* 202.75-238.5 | 3.21 yr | 316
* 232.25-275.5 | 2.09 yr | 329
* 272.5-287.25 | 0.81 yr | 325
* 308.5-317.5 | -0.17 yr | 349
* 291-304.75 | 0.26 yr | 337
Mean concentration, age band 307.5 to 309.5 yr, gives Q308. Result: 358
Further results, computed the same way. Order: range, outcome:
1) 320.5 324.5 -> 344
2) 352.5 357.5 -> 344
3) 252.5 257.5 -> 322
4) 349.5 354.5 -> 346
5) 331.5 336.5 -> 341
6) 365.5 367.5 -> 351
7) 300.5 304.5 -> 348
